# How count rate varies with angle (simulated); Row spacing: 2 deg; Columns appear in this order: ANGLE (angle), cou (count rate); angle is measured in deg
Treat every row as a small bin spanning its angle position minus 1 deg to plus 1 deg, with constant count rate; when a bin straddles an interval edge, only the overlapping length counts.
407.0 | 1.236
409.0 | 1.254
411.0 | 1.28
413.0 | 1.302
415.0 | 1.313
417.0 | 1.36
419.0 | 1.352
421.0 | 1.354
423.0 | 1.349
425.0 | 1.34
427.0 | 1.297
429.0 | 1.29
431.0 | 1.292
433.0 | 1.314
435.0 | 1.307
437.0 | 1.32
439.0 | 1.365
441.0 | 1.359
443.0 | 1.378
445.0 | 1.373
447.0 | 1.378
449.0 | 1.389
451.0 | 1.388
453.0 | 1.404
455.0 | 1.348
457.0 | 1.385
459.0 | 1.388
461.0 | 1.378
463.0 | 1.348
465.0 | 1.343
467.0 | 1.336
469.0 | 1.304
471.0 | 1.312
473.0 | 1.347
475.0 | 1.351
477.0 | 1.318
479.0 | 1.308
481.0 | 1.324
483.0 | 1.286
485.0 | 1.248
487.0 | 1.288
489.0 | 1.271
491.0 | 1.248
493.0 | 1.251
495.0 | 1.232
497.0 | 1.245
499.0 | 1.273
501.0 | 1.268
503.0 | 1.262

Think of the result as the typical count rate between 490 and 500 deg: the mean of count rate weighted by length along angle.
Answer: 1.25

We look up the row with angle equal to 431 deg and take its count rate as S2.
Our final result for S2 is 1.292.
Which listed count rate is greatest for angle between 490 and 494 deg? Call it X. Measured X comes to 1.251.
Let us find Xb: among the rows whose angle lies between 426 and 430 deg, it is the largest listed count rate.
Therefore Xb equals 1.297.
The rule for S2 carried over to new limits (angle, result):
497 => 1.245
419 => 1.352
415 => 1.313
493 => 1.251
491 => 1.248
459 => 1.388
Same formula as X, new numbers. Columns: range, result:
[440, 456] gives 1.404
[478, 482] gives 1.324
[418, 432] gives 1.354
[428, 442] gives 1.365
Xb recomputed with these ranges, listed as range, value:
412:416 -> 1.313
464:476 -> 1.351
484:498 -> 1.288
